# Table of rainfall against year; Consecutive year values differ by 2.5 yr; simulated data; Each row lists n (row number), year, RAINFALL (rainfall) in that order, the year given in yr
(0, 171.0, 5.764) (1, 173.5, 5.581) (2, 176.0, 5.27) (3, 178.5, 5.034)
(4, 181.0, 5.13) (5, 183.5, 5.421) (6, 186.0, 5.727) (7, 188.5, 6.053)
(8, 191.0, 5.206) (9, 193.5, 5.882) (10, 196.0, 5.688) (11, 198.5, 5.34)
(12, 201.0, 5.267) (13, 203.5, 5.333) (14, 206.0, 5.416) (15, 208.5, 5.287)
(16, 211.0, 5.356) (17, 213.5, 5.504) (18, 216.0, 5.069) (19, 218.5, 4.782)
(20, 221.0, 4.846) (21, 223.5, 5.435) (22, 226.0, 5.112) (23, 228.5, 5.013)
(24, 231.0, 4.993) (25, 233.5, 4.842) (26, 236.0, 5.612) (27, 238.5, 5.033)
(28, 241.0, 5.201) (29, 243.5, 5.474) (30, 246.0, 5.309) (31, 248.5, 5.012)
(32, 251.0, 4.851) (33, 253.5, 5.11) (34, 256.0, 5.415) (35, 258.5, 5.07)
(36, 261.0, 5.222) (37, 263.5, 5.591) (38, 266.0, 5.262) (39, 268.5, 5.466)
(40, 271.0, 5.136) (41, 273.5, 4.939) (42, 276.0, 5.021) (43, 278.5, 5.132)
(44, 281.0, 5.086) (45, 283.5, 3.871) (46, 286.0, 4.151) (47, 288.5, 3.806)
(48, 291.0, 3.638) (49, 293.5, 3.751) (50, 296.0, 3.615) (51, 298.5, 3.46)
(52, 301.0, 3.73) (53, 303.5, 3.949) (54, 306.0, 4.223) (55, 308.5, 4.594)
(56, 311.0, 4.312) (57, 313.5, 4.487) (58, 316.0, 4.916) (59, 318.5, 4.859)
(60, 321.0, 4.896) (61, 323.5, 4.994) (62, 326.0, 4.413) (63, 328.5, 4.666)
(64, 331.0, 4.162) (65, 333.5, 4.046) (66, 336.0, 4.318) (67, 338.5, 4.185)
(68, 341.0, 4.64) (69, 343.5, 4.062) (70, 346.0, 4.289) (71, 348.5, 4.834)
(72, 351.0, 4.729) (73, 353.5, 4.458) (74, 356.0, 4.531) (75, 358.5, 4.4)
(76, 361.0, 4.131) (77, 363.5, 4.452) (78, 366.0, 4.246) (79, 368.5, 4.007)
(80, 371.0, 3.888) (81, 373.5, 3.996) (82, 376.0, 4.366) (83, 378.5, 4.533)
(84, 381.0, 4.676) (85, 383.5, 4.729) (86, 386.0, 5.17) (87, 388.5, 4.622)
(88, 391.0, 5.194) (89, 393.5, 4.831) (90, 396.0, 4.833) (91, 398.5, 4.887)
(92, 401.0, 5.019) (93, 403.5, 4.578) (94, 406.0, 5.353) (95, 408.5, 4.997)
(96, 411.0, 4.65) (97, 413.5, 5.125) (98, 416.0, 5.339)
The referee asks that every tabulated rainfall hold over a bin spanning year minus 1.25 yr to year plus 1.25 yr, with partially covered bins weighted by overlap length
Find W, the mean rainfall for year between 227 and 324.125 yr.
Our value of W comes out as 4.74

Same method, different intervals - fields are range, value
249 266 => 5.2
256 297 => 4.7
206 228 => 5.18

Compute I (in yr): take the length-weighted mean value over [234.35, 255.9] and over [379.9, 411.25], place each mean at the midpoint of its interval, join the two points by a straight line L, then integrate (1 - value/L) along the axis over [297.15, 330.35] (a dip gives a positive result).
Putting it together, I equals 4.2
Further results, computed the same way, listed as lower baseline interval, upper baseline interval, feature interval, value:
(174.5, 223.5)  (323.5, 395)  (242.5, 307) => 3.62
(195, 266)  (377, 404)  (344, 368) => 2.38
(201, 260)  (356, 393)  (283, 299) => 3.66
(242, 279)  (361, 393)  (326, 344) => 1.62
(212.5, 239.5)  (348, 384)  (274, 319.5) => 4.59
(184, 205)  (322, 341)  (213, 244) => 0.83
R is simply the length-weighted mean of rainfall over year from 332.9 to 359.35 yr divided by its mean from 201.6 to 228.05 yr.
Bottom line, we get 0.8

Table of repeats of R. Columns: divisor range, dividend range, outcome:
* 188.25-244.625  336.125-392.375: 0.84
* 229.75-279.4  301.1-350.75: 0.86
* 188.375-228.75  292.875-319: 0.78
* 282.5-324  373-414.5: 1.15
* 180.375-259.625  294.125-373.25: 0.82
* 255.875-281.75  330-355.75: 0.84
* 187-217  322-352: 0.81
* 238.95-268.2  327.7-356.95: 0.84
